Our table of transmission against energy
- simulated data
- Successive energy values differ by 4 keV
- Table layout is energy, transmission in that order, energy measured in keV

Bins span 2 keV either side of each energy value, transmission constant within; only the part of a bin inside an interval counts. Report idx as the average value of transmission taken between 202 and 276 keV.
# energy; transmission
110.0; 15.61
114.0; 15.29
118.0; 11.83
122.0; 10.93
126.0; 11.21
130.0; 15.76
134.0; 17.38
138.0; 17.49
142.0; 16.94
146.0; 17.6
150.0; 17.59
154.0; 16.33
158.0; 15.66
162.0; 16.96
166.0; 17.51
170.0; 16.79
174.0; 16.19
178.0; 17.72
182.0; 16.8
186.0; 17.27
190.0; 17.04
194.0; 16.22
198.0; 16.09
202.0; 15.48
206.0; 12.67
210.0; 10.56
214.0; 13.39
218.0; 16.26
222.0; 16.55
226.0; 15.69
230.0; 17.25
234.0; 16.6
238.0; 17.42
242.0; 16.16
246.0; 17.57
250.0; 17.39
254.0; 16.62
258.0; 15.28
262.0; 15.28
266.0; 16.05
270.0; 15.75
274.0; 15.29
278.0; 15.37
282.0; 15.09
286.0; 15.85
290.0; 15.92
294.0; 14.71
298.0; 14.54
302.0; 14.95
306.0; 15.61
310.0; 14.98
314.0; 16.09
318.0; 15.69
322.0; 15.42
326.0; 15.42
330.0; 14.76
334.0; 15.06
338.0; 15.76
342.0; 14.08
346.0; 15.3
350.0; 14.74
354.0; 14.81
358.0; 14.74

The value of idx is 15.6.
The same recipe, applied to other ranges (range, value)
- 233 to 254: 17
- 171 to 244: 15.9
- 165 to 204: 16.7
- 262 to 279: 15.6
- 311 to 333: 15.4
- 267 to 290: 15.5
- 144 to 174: 16.9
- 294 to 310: 15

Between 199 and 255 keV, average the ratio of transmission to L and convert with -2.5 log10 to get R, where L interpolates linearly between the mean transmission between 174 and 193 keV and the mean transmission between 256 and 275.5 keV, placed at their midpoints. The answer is 0.04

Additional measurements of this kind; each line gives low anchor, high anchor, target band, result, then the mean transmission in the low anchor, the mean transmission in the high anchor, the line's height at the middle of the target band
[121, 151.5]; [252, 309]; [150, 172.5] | -0.07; 15.7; 15.4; 15.7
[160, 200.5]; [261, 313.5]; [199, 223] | 0.16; 16.8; 15.4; 16.4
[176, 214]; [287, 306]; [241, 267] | -0.08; 15.4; 15.1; 15.3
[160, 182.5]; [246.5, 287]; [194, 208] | 0.12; 17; 15.9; 16.7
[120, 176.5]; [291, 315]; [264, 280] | -0.02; 16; 15.1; 15.3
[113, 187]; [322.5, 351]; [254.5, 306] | 0.00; 16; 15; 15.3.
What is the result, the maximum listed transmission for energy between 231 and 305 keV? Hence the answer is 17.57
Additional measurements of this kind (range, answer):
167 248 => 17.72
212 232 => 17.25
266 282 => 16.05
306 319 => 16.09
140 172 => 17.6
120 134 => 17.38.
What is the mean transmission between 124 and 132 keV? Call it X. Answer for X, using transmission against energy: 13.5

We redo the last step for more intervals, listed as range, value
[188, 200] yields 16.4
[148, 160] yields 16.5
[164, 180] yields 17.1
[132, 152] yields 17.4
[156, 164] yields 16.3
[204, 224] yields 13.9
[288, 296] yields 15.3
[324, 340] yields 15.2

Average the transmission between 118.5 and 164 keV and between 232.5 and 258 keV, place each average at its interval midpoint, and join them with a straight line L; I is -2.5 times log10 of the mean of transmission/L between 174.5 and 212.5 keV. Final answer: 0.05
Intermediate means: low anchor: 15.7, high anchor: 16.8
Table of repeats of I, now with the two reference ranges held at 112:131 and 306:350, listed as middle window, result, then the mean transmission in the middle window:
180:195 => -0.23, 16.9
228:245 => -0.19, 16.9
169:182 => -0.24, 16.9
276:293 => -0.05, 15.5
